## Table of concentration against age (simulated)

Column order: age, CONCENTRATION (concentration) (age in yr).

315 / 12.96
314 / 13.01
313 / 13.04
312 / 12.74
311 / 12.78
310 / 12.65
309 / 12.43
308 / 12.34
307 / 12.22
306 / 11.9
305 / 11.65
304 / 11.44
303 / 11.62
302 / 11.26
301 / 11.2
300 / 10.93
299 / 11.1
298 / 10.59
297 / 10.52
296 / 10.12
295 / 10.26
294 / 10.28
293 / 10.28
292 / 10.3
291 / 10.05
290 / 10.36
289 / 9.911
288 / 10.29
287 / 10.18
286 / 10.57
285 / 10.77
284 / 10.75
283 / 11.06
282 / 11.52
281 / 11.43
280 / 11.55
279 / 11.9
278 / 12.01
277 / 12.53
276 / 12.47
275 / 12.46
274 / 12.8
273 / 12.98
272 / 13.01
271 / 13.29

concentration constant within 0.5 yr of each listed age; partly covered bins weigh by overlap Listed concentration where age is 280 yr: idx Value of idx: 11.55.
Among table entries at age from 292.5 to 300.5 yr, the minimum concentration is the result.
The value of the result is 10.12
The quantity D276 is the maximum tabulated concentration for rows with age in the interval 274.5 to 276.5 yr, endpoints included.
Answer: 12.47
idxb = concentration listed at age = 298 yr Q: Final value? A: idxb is 10.59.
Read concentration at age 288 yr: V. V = 10.29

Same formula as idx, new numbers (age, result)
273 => 12.98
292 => 10.3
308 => 12.34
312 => 12.74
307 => 12.22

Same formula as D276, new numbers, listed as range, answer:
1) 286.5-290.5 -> 10.36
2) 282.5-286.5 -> 11.06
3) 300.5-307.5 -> 12.22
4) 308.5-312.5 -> 12.78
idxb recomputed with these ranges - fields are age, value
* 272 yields 13.01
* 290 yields 10.36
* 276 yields 12.47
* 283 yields 11.06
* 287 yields 10.18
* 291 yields 10.05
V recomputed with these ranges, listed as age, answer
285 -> 10.77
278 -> 12.01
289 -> 9.911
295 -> 10.26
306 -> 11.9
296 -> 10.12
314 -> 13.01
